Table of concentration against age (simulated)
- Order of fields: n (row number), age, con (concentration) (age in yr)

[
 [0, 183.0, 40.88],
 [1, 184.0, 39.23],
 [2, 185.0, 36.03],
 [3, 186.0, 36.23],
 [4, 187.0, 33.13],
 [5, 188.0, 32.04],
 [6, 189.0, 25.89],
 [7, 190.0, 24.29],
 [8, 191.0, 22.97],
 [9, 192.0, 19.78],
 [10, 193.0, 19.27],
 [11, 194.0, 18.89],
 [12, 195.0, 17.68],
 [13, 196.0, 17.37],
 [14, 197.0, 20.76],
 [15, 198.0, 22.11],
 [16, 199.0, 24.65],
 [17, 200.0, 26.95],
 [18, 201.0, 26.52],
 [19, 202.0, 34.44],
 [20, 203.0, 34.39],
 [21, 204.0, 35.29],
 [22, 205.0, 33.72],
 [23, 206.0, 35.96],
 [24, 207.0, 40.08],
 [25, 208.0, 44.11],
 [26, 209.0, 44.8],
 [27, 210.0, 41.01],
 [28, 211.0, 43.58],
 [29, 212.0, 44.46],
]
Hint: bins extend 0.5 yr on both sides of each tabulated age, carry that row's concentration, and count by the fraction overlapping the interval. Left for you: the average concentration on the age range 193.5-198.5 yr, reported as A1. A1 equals 19.4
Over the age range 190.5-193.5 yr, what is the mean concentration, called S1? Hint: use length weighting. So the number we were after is 20.7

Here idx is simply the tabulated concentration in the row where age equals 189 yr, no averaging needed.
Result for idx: 25.89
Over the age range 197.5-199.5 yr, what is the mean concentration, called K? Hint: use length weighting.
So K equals 23.4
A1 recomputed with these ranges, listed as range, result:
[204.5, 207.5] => 36.6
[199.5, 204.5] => 31.5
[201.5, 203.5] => 34.4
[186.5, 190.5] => 28.8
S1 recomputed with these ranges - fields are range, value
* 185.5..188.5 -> 33.8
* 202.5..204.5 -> 34.8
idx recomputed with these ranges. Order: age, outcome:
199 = 24.65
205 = 33.72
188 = 32.04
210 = 41.01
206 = 35.96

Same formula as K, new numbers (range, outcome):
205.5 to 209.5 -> 41.2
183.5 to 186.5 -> 37.2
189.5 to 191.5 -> 23.6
